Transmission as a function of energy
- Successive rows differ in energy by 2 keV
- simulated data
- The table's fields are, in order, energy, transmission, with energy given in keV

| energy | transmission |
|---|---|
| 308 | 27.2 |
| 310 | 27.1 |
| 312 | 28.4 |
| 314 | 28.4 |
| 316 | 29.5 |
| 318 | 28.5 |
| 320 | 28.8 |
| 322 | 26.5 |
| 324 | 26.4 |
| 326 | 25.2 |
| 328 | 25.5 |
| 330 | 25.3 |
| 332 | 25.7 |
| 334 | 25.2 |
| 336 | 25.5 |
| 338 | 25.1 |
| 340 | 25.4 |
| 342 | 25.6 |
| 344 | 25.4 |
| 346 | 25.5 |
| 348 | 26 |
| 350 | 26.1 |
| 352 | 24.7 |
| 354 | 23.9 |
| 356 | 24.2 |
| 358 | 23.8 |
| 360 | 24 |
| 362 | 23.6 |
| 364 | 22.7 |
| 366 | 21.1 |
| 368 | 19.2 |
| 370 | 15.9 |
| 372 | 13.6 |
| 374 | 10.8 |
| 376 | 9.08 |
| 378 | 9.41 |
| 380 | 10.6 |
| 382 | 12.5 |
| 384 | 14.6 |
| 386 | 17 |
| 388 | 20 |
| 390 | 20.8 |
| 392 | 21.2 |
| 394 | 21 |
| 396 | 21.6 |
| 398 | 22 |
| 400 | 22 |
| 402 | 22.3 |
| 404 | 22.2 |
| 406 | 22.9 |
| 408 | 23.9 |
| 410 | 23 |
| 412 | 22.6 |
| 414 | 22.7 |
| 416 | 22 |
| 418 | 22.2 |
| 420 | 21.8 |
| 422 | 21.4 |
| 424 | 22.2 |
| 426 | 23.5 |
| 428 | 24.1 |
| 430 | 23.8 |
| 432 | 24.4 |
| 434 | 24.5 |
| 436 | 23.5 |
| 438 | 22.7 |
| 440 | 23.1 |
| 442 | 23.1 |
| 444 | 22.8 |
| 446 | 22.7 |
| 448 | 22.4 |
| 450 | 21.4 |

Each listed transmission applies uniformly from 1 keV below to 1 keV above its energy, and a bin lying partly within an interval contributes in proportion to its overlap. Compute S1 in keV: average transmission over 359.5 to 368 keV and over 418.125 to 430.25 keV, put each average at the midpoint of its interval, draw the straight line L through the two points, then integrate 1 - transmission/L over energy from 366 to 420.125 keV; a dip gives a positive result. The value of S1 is 9.0 keV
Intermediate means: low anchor 22.4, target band 18.8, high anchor 22.7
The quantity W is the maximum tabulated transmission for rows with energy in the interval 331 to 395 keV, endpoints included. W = 26.1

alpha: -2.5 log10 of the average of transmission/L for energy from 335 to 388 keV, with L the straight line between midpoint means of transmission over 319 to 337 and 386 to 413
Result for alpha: 0.20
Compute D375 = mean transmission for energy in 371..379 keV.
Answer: 10.7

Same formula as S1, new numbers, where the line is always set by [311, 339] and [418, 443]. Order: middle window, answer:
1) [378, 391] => 4.87 keV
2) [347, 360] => 0.52 keV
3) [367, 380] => 6.36 keV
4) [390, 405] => 1.58 keV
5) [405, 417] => 0.48 keV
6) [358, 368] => 1.12 keV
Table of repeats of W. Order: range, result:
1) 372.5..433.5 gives 24.4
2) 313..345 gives 29.5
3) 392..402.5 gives 22.3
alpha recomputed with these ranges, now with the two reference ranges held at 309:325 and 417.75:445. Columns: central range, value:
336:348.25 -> 0.06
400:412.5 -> 0.07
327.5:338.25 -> 0.08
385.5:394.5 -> 0.23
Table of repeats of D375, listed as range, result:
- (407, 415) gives 23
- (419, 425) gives 21.8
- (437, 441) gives 22.9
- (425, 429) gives 23.8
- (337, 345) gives 25.4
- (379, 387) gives 13.7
